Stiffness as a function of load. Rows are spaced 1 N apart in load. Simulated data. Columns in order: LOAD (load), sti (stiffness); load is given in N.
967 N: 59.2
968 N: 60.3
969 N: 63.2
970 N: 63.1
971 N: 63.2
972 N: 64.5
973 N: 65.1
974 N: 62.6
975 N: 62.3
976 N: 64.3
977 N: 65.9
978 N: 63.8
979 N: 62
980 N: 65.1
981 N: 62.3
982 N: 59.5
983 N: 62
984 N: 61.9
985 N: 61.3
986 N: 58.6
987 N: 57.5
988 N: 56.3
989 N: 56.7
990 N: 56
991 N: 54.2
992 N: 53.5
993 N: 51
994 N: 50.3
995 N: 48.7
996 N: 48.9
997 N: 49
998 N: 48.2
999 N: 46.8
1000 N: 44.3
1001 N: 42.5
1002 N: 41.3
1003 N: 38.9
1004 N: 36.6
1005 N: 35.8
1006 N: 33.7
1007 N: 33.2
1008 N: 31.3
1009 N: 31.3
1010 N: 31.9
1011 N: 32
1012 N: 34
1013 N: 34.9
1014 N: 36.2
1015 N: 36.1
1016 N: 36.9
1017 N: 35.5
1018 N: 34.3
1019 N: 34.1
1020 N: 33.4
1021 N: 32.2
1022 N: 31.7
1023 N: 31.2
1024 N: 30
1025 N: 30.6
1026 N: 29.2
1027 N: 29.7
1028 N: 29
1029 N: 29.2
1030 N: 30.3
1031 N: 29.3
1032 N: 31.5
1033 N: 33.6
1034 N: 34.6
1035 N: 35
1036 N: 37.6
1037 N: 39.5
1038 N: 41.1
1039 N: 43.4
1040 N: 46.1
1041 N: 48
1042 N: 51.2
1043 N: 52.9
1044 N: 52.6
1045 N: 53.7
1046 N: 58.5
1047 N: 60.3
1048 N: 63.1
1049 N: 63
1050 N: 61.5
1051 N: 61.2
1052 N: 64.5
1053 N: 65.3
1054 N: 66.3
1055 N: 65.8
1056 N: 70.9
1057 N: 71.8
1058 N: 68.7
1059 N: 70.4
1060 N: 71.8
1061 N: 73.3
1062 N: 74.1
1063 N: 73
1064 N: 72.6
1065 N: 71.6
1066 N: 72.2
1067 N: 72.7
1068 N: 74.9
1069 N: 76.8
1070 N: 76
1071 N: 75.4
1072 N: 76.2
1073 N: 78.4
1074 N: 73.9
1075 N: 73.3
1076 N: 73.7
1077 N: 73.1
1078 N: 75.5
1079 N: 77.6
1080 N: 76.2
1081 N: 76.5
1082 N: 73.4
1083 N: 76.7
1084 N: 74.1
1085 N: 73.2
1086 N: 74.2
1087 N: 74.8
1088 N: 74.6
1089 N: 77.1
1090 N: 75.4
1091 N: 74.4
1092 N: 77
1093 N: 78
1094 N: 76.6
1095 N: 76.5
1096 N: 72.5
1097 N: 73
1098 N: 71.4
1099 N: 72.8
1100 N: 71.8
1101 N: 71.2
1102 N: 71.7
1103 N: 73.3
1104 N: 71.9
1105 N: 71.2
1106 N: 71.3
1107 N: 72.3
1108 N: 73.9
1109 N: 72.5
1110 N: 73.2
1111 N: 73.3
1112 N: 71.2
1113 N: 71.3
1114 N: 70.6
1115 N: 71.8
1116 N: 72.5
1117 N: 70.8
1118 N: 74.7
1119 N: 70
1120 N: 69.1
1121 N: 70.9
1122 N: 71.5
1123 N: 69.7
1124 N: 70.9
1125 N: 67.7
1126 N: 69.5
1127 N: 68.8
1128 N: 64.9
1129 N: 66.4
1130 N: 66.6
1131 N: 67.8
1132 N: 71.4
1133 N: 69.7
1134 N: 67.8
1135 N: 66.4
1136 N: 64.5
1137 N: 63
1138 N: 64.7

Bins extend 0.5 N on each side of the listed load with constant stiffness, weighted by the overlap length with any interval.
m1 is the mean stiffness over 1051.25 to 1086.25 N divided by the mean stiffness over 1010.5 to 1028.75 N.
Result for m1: 2.22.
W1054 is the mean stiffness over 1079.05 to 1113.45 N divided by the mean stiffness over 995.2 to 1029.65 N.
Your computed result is 2.1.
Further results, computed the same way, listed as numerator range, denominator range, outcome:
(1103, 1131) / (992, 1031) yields 1.92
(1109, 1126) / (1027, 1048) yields 1.69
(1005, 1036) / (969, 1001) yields 0.57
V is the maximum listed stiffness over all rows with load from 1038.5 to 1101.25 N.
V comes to 78.4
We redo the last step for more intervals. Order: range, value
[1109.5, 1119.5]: 74.7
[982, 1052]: 64.5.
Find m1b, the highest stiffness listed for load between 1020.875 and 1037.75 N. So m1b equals 39.5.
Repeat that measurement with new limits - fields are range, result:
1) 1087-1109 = 78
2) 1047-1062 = 74.1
